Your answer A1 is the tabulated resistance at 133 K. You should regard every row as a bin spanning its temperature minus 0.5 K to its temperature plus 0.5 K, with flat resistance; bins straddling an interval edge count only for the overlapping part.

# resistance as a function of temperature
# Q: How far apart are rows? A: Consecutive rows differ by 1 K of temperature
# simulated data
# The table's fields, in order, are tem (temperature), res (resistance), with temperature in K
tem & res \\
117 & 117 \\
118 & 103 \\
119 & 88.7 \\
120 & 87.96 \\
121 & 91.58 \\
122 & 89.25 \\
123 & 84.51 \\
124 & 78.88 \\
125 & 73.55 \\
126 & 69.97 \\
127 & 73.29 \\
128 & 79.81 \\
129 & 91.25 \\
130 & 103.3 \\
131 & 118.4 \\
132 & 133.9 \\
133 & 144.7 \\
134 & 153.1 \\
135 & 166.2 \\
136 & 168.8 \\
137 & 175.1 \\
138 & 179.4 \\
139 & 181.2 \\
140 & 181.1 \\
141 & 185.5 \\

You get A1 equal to 144.7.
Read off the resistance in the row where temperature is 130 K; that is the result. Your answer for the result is 103.3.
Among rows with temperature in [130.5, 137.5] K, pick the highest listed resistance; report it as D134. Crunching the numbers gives 175.1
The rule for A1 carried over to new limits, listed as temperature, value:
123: 84.51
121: 91.58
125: 73.55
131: 118.4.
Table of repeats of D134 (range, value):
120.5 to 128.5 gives 91.58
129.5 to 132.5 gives 133.9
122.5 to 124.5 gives 84.51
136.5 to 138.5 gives 179.4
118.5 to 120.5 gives 88.7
